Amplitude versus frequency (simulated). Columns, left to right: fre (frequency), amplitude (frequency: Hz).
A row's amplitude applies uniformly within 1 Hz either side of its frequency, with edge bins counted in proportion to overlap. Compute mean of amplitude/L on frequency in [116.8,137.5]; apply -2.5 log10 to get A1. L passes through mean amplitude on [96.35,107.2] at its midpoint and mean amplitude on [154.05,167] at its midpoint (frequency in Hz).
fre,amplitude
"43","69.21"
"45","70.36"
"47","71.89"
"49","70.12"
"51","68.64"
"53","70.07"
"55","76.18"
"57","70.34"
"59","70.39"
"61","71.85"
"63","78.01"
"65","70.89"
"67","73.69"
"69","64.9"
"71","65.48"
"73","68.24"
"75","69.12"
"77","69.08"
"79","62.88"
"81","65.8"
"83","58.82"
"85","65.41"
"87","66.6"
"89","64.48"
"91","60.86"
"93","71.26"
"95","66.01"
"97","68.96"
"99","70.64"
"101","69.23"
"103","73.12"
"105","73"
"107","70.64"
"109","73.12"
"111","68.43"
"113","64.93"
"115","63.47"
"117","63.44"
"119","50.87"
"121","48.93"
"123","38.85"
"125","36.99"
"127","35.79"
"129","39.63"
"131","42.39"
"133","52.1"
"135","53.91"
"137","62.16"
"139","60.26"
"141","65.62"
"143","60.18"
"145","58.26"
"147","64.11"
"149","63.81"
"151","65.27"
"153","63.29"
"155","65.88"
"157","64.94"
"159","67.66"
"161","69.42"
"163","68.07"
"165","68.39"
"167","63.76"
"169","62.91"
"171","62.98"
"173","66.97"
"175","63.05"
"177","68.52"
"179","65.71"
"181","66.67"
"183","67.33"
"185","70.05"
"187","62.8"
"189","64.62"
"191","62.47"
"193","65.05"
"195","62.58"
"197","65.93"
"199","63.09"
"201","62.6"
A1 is 0.43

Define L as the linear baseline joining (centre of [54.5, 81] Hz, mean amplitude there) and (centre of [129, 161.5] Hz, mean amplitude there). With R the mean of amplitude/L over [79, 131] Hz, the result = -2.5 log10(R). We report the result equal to 0.08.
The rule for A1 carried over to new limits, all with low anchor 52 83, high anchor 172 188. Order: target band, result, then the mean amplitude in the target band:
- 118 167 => 0.18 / 57.1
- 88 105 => 0.00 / 68.4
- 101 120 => 0.02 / 66.9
